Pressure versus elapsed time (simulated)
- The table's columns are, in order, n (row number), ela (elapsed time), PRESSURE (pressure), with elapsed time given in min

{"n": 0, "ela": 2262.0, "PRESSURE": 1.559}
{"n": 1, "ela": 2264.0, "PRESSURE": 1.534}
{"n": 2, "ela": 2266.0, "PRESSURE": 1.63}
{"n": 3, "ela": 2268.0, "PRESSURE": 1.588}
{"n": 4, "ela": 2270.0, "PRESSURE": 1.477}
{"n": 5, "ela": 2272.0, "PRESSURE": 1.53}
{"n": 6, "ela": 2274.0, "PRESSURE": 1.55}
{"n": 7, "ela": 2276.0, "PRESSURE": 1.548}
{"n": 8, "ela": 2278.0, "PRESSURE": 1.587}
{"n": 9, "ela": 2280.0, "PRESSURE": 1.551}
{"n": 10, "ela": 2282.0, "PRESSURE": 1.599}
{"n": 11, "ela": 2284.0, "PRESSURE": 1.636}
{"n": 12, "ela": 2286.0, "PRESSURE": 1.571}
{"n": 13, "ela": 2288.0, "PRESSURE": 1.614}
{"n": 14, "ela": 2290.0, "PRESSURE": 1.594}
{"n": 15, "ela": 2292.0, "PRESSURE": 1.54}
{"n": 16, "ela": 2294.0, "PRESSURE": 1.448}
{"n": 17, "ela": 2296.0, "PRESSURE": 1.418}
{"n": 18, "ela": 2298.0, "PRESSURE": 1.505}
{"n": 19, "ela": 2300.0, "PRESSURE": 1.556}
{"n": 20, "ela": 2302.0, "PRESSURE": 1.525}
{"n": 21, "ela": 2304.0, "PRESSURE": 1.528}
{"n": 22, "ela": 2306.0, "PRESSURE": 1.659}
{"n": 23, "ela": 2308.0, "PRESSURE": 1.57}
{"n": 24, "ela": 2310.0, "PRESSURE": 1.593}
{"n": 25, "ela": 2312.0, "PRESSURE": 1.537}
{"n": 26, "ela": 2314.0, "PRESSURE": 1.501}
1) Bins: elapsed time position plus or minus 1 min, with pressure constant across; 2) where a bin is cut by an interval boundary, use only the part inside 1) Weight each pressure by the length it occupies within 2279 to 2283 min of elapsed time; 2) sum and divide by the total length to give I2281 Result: 1.57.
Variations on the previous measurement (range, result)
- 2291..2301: 1.49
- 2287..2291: 1.6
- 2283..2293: 1.59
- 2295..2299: 1.46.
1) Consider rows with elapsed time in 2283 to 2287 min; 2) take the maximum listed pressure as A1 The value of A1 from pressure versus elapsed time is 1.636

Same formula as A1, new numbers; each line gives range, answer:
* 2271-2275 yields 1.55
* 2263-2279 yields 1.63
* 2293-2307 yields 1.659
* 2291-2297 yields 1.54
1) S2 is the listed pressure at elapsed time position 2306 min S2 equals 1.659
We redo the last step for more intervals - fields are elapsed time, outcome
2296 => 1.418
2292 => 1.54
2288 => 1.614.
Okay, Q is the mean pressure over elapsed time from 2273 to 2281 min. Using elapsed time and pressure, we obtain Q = 1.56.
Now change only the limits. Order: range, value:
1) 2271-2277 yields 1.54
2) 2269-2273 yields 1.5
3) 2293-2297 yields 1.43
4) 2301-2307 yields 1.57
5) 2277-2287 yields 1.59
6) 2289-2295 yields 1.53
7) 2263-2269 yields 1.58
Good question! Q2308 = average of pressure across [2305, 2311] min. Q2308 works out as 1.61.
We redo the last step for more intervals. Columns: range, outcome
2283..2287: 1.6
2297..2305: 1.53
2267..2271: 1.53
